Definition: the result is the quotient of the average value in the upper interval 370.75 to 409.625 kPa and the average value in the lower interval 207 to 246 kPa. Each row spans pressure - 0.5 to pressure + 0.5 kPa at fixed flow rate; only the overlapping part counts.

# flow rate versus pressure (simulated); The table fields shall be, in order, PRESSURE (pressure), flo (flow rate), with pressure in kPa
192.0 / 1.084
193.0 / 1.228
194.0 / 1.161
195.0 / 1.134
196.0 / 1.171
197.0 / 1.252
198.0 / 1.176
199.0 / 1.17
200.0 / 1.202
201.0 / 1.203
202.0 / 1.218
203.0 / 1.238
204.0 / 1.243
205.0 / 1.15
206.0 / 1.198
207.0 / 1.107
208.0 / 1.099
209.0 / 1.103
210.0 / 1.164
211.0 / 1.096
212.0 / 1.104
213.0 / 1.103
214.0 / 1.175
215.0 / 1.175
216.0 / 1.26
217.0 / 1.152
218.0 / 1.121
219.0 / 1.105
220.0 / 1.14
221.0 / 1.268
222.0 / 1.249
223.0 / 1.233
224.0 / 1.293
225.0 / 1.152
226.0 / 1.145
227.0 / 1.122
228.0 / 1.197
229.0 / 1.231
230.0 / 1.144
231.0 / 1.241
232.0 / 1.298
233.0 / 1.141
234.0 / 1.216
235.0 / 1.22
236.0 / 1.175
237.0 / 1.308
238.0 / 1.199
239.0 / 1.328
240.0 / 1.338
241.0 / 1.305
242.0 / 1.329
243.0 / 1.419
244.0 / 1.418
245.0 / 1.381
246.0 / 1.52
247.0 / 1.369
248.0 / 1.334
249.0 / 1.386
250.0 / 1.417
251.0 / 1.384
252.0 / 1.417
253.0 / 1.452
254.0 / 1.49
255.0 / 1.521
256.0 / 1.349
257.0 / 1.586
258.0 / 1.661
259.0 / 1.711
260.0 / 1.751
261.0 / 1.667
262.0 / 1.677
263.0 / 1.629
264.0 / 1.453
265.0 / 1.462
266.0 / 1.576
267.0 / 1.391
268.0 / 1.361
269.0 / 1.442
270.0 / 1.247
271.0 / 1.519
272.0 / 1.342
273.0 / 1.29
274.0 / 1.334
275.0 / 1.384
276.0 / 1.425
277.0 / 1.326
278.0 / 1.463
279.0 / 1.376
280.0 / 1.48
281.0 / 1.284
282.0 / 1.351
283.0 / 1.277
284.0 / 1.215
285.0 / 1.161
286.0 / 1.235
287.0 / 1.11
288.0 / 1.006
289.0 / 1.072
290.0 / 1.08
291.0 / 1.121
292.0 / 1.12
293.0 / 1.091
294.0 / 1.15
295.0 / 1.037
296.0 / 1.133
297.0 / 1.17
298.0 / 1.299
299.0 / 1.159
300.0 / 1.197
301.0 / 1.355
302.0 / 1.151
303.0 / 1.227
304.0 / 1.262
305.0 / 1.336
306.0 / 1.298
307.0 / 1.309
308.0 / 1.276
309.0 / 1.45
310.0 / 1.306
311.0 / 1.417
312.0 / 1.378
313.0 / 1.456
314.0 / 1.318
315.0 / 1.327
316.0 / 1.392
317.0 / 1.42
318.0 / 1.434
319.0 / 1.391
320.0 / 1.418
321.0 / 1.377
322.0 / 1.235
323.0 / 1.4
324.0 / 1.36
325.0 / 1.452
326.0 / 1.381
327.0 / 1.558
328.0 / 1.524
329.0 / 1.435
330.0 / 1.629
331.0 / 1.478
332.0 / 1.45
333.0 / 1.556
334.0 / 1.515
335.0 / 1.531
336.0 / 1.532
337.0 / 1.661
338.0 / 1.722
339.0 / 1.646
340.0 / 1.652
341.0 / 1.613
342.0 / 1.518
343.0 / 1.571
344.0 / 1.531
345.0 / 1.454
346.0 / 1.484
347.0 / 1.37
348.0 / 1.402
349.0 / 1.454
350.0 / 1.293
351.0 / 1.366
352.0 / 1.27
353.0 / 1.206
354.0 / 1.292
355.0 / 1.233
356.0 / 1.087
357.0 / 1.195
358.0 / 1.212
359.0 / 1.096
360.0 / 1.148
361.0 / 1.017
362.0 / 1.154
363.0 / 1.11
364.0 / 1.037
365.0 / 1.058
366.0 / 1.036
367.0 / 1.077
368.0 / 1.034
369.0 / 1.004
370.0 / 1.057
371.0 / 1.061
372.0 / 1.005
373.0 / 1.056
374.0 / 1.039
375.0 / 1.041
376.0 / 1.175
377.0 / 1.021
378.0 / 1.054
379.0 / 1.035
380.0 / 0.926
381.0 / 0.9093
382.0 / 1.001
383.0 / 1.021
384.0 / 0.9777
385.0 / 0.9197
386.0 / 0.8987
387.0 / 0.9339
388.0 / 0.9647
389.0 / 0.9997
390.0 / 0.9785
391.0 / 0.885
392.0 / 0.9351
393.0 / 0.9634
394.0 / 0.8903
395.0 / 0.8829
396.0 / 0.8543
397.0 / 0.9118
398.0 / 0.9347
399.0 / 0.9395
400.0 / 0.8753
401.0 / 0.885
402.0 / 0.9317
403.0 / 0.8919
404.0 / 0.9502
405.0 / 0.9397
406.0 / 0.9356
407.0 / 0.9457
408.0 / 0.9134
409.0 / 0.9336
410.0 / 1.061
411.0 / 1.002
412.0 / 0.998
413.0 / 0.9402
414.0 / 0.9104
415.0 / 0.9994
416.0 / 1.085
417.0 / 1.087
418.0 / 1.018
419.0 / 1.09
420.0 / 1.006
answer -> 0.79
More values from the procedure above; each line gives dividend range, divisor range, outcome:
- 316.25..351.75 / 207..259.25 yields 1.16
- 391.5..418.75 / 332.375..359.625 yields 0.67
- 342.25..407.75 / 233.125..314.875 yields 0.80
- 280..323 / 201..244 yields 1.05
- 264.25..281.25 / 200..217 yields 1.20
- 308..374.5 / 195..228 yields 1.14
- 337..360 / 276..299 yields 1.15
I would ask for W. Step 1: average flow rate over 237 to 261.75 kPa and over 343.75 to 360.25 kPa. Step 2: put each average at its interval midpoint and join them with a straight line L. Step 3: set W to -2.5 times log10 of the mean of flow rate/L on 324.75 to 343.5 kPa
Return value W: -0.17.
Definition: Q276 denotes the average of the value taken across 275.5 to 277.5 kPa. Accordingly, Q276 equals 1.38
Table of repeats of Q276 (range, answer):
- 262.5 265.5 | 1.51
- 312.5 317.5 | 1.38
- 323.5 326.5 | 1.4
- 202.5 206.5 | 1.21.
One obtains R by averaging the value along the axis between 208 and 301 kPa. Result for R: 1.3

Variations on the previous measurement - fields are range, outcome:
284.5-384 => 1.27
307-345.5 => 1.47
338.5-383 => 1.2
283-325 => 1.26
